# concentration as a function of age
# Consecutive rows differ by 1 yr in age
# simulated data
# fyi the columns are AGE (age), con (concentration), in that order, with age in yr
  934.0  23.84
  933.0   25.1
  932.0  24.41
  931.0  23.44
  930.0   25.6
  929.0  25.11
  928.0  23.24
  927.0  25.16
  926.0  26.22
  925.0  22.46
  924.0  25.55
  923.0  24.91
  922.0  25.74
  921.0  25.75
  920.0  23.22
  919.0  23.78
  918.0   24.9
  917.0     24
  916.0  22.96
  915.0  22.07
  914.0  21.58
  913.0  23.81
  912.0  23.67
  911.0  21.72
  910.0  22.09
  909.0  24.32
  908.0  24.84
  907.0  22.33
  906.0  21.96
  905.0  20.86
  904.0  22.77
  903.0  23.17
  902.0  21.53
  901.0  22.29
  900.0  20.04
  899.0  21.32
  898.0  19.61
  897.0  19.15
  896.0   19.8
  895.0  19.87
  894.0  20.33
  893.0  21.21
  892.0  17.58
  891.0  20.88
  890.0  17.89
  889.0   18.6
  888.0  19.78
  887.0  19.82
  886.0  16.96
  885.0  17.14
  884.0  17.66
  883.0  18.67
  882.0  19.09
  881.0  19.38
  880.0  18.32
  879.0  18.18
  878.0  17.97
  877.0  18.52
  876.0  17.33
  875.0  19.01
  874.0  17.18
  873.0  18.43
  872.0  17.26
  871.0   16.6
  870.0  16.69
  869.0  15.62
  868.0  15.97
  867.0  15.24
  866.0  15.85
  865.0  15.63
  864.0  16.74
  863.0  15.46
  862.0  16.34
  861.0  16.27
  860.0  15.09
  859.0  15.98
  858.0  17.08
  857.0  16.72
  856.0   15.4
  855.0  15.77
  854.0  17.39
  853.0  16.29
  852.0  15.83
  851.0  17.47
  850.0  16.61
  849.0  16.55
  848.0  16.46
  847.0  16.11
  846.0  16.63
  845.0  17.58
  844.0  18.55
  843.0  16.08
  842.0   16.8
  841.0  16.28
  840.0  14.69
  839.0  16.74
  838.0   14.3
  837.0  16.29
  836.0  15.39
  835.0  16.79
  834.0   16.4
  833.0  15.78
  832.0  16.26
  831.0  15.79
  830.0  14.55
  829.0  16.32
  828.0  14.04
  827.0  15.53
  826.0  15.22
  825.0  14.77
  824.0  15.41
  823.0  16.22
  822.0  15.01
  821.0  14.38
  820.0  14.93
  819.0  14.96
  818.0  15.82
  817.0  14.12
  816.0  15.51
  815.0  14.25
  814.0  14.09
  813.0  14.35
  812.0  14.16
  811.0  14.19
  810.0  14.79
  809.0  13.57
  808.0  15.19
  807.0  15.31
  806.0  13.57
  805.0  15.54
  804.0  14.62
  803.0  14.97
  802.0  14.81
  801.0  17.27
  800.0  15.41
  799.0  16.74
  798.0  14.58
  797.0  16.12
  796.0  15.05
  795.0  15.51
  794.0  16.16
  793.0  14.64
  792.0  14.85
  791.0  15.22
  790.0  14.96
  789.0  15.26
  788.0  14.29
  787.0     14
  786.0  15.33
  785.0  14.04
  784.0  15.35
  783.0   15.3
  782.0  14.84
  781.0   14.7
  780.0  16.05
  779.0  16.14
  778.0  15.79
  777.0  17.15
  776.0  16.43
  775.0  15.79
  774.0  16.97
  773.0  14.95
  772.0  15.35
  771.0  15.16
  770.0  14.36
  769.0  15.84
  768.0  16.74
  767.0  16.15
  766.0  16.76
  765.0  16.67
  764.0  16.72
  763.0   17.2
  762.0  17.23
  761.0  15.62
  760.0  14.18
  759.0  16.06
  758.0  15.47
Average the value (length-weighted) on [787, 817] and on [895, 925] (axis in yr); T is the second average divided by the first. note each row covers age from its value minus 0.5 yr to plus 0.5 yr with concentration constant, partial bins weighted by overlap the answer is 1.52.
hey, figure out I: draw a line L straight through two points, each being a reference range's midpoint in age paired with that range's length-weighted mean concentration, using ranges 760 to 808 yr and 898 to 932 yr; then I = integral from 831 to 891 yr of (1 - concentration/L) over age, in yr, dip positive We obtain 9.6 yr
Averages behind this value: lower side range 15.5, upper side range 23.4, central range 16.9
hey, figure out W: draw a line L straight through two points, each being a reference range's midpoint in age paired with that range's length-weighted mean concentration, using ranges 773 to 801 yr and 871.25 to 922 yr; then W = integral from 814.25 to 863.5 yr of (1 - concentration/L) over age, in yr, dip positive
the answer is 5.6 yr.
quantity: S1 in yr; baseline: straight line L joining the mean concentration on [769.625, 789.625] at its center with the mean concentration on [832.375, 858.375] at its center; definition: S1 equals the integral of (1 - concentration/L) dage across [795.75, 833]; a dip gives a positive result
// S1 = 1.9 yr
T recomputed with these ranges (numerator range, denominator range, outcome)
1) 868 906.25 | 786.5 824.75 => 1.27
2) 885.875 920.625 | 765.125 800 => 1.39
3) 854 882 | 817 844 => 1.08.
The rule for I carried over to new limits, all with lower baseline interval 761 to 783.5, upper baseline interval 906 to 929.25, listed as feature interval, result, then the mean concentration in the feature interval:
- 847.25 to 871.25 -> 5.2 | 16.2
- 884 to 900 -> 2.3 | 19.3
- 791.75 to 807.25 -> 1.9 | 15.3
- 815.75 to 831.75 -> 3.1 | 15.2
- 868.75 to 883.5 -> 2.5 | 17.9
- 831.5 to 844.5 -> 2.2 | 16.2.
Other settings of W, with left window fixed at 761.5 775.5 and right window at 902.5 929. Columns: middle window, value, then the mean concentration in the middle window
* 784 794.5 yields 1.4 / 14.9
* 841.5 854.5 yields 2.2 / 16.8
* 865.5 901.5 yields 5.8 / 18.5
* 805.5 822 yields 3.4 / 14.6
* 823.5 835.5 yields 2.3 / 15.6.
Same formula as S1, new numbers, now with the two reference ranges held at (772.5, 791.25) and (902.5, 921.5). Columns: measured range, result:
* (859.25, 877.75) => 3.5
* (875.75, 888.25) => 1.8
